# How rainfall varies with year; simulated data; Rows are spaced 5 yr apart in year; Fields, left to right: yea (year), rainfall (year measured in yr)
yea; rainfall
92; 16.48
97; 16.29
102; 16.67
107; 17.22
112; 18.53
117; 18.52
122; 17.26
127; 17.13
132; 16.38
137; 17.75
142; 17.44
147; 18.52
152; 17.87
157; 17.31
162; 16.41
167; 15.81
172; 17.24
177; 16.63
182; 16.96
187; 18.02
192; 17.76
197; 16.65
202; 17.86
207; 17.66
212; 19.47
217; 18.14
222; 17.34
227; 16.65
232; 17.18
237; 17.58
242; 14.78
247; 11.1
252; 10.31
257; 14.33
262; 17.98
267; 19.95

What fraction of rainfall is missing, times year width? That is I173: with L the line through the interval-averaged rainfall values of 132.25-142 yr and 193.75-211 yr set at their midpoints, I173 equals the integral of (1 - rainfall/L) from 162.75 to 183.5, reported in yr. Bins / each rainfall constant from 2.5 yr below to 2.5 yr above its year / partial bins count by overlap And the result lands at 1.0 yr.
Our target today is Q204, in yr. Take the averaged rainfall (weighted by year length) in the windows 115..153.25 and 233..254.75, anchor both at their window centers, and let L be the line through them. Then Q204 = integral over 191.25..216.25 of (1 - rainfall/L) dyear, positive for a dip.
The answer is -4.6 yr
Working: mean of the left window 17.6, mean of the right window 13.7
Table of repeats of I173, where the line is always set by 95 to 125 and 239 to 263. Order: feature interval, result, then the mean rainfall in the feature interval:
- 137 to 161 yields -1.98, 17.7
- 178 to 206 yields -4.20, 17.4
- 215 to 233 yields -3.85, 17.3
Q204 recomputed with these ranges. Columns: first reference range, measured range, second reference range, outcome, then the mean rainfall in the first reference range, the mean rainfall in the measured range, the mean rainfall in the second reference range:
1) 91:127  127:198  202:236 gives 1.3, 17.3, 17.2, 17.7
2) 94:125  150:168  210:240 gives 0.6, 17.4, 16.9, 17.6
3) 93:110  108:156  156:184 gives -2.7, 16.8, 17.7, 16.7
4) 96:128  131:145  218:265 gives -0.2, 17.4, 17.3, 15.4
